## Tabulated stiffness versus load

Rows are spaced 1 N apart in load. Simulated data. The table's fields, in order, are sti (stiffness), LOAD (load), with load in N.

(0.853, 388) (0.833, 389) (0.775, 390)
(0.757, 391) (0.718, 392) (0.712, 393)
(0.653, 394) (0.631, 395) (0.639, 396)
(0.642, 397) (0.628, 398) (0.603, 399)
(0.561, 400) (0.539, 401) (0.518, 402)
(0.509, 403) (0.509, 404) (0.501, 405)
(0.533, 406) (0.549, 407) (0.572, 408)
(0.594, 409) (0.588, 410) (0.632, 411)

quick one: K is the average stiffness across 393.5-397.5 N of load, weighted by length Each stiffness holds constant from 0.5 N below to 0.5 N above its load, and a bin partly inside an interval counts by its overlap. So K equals 0.641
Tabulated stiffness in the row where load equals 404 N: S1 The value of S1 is 0.509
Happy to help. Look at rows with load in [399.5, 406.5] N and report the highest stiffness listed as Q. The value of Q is 0.561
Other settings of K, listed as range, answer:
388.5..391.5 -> 0.788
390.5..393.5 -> 0.729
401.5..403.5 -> 0.514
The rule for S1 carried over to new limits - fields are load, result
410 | 0.588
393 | 0.712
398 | 0.628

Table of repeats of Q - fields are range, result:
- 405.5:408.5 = 0.572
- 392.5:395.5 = 0.712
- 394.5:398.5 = 0.642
